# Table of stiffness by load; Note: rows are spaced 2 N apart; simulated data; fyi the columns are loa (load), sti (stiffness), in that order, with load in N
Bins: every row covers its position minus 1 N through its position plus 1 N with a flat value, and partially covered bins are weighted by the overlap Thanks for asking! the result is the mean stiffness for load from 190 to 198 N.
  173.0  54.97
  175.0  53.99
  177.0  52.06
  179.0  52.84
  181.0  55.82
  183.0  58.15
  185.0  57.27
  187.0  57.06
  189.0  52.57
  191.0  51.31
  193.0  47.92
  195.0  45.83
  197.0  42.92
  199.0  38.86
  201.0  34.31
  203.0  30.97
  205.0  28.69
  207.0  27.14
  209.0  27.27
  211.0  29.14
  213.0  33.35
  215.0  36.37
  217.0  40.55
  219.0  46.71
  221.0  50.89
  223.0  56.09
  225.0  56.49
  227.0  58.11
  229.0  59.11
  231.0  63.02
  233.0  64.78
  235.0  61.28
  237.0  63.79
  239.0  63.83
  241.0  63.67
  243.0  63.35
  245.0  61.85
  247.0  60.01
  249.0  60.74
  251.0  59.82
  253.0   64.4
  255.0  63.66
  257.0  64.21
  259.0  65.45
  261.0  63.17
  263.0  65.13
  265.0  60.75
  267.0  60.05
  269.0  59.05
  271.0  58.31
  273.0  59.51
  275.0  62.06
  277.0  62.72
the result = 47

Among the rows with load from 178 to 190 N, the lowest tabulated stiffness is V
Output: 52.57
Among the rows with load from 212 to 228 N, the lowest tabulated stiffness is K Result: 33.35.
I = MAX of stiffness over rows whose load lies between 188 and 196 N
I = 52.57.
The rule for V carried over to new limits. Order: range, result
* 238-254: 59.82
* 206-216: 27.14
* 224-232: 56.49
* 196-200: 38.86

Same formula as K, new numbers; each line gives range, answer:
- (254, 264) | 63.17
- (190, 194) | 47.92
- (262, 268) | 60.05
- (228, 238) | 59.11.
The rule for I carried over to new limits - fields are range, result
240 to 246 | 63.67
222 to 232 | 63.02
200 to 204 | 34.31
